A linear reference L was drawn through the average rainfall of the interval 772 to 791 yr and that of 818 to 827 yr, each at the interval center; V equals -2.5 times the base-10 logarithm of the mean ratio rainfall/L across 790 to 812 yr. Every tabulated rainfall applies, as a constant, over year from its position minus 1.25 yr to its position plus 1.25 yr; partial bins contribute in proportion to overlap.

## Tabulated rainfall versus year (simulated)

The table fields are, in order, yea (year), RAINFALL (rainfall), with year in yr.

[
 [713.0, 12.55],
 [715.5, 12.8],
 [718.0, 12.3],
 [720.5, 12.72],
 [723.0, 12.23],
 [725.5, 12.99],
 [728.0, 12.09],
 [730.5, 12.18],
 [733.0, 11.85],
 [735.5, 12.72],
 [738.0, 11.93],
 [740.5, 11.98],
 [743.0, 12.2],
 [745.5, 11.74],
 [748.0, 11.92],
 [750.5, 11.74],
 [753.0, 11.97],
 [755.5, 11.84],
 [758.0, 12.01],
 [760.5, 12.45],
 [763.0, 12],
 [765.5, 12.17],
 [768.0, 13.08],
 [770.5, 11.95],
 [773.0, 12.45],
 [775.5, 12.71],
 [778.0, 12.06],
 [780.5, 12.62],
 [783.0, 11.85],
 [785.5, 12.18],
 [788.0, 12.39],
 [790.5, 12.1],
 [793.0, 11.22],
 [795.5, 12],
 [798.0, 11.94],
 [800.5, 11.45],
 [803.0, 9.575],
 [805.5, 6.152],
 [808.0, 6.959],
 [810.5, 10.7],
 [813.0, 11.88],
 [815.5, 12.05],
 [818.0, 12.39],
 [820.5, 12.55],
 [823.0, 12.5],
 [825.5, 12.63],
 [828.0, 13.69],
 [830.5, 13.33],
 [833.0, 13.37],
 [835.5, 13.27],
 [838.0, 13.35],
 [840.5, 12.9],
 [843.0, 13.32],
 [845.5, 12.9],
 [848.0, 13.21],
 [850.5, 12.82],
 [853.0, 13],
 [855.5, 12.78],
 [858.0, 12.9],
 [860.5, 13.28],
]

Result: 0.22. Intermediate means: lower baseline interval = 12.3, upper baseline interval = 12.6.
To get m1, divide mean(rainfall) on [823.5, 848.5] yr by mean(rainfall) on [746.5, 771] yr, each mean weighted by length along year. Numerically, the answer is 1.1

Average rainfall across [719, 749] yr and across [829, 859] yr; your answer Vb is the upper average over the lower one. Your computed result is 1.07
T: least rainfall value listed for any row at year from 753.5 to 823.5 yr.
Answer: 6.152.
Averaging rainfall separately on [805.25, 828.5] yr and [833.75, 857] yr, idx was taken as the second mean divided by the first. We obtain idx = 1.16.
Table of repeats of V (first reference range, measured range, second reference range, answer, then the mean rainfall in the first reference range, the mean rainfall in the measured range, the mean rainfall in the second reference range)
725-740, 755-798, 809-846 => 0.023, 12.2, 12.2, 12.7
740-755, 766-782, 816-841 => -0.017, 11.9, 12.5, 13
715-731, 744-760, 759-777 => 0.046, 12.5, 11.9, 12.4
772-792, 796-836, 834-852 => 0.113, 12.3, 11.5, 13.1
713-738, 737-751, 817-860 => 0.052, 12.4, 11.9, 13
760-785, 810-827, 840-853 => 0.051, 12.3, 12.2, 13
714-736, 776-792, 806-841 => 0.002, 12.4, 12.2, 12.1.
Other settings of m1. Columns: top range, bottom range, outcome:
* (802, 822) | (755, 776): 0.84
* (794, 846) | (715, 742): 0.96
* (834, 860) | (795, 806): 1.26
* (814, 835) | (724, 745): 1.05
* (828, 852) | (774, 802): 1.10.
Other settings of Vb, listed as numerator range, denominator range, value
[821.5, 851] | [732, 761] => 1.09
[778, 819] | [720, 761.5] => 0.92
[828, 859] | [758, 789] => 1.07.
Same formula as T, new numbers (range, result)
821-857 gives 12.5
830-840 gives 13.27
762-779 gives 11.95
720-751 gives 11.74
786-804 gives 9.575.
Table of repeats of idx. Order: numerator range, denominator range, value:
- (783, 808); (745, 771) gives 0.90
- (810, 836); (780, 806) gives 1.11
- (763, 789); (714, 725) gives 0.98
